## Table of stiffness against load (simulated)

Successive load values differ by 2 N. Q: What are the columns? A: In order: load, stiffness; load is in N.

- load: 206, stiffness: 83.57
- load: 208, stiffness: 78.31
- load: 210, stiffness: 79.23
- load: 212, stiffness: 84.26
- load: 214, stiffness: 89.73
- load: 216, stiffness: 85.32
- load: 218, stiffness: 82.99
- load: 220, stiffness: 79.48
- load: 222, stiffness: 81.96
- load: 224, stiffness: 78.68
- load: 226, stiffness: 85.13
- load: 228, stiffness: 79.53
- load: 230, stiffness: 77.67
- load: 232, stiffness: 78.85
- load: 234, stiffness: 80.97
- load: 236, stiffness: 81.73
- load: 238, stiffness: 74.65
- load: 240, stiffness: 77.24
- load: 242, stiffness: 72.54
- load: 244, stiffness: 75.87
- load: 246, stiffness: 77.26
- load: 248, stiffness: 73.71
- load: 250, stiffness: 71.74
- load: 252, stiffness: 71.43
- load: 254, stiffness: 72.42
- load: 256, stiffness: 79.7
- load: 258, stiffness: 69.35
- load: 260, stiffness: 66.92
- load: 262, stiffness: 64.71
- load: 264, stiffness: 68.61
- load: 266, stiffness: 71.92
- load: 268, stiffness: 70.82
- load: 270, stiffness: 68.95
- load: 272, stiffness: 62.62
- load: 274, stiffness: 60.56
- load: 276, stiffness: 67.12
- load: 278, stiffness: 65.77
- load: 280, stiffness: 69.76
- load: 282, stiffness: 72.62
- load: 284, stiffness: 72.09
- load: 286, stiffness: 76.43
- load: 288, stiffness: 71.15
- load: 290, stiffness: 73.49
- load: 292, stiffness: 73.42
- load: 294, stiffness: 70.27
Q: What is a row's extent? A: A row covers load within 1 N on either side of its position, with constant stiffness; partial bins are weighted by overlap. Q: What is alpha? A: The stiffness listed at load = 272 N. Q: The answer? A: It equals 62.62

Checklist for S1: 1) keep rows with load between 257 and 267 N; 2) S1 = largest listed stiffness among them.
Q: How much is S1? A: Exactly 71.92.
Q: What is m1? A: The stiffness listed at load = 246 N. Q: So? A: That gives 77.26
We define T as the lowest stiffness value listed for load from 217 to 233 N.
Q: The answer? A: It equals 77.67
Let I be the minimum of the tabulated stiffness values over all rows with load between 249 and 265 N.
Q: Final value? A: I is 64.71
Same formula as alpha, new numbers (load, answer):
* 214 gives 89.73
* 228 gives 79.53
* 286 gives 76.43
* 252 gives 71.43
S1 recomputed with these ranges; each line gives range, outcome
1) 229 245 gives 81.73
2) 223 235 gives 85.13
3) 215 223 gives 85.32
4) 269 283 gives 72.62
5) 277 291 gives 76.43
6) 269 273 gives 68.95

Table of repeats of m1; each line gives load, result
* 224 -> 78.68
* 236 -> 81.73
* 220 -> 79.48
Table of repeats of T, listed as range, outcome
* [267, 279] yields 60.56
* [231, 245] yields 72.54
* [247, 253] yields 71.43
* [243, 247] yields 75.87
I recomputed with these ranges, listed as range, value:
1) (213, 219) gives 82.99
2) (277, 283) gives 65.77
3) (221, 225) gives 78.68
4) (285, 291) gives 71.15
